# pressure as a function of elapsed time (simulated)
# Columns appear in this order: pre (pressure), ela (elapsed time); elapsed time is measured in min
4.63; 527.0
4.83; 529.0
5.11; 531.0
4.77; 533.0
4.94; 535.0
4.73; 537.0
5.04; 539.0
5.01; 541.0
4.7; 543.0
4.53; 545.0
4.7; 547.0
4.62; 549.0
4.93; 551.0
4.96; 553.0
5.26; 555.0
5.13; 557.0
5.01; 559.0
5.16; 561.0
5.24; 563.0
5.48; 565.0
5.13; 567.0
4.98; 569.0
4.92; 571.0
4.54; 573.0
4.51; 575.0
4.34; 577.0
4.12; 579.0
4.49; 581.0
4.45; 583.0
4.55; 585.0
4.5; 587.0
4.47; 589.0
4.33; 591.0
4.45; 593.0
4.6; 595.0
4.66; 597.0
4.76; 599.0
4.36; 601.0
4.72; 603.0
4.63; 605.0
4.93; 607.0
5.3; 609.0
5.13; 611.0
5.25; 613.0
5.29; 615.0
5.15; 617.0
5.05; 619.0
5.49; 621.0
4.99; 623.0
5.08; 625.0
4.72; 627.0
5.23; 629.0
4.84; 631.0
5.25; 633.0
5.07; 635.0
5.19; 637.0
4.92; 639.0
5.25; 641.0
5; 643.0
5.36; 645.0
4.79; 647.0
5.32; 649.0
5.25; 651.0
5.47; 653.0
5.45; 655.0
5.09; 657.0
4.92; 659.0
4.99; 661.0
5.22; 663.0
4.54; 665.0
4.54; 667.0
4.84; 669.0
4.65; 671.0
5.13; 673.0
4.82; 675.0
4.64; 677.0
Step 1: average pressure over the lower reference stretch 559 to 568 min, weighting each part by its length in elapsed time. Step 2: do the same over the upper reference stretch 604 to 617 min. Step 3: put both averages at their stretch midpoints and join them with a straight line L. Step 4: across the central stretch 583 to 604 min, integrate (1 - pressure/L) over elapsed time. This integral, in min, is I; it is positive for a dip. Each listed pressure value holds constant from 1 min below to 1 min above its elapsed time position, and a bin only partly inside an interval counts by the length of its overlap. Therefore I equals 2.5 min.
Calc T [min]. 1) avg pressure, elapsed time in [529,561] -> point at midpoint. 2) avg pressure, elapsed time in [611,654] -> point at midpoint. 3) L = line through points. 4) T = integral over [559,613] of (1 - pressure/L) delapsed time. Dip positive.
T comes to 3.0 min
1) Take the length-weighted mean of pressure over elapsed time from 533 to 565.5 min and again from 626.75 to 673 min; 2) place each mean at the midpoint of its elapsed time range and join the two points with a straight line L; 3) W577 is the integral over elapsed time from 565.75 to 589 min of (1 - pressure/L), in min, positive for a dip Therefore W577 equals 1.8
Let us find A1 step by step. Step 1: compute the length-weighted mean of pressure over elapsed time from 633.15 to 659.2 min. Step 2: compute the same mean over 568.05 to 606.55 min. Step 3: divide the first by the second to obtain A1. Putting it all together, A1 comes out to 1.14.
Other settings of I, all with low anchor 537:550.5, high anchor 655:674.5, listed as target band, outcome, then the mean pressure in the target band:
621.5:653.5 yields -1.5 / 5.11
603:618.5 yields -0.7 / 5.07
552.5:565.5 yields -1.0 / 5.17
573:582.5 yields 0.8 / 4.39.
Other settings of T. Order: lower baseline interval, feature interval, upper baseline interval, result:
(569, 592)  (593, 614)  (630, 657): -0.3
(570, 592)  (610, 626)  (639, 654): -1.0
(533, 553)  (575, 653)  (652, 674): 0.6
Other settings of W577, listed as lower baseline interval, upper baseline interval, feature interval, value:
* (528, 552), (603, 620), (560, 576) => -0.24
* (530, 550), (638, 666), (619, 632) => -0.04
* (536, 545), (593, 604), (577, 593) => 0.84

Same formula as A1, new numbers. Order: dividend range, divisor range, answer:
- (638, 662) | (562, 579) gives 1.06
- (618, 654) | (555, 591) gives 1.08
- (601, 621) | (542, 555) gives 1.05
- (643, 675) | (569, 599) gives 1.11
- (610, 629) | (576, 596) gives 1.16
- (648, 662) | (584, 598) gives 1.16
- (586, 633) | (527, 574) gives 0.99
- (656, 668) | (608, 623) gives 0.94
